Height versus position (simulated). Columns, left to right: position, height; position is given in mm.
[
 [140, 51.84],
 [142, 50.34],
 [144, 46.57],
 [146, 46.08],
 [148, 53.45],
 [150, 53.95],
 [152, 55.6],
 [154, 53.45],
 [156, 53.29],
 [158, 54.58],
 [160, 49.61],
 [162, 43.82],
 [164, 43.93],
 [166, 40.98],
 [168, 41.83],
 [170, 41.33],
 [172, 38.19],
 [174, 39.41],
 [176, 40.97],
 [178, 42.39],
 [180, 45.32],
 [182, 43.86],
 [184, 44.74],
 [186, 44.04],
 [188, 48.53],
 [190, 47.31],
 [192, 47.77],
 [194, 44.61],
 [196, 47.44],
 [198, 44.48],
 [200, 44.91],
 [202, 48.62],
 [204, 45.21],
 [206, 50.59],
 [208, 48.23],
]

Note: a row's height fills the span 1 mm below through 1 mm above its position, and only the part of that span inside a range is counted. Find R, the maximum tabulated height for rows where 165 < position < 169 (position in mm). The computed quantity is 41.83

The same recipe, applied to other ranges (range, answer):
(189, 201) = 47.77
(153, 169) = 54.58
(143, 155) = 55.6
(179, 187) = 45.32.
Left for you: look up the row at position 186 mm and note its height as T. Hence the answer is 44.04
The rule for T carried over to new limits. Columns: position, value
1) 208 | 48.23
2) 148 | 53.45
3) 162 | 43.82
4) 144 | 46.57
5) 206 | 50.59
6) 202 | 48.62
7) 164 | 43.93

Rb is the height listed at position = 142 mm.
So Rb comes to 50.34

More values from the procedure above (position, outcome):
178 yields 42.39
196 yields 47.44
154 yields 53.45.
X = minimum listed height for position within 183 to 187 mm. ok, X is 44.04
